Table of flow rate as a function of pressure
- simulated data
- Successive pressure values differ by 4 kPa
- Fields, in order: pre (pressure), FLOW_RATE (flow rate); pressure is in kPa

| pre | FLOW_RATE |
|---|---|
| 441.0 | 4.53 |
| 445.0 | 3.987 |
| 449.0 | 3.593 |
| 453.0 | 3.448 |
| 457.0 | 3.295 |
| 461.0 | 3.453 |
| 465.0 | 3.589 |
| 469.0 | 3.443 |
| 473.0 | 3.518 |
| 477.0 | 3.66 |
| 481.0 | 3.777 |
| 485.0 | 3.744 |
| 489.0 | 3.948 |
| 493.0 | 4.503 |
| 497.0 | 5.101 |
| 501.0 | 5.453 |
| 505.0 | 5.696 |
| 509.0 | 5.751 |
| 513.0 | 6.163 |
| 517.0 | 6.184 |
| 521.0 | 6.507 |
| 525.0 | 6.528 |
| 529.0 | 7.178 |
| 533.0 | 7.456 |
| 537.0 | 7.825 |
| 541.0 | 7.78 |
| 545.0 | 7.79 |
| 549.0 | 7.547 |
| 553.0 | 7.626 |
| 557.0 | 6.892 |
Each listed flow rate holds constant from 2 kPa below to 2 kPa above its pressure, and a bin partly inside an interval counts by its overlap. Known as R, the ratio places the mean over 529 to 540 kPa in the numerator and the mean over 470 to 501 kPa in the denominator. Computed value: 1.84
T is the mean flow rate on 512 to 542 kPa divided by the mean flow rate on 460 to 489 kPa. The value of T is 1.9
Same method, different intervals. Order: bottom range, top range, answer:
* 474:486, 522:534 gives 1.88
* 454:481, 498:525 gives 1.70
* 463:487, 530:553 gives 2.11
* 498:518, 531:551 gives 1.33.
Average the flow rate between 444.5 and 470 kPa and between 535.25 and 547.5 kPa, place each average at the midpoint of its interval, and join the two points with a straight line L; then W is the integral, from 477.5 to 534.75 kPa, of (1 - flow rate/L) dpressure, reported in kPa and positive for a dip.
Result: 5.2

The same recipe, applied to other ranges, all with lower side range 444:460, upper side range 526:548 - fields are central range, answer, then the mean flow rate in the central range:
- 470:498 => 6.0 kPa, 3.98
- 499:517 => 1.1 kPa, 5.81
